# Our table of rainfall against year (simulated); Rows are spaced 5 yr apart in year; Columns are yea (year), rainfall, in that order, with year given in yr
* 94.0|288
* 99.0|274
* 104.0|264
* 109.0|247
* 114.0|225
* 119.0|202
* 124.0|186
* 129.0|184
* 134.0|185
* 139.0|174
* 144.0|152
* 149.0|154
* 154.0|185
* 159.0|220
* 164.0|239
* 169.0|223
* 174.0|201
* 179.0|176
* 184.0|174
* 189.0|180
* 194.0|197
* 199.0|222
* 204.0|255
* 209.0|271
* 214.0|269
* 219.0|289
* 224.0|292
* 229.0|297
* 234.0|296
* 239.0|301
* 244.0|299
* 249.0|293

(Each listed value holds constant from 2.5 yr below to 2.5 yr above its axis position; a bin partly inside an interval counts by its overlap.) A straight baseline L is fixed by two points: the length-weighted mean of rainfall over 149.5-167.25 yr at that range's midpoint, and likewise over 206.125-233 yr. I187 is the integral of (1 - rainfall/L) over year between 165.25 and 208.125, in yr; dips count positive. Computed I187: 6.34 yr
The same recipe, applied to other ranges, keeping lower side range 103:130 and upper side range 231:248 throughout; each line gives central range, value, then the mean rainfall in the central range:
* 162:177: 2.0 yr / 219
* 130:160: 7.6 yr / 177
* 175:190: 4.7 yr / 179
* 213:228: 0.0 yr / 286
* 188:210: 3.8 yr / 225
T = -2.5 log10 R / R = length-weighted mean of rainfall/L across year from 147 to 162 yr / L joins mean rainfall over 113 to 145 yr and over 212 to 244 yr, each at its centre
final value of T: 0.136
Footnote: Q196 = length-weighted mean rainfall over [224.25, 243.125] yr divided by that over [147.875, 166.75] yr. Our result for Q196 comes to 1.46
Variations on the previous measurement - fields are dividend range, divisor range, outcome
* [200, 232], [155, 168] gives 1.24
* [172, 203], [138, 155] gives 1.19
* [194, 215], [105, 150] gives 1.27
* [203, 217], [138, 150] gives 1.68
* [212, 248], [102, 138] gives 1.39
